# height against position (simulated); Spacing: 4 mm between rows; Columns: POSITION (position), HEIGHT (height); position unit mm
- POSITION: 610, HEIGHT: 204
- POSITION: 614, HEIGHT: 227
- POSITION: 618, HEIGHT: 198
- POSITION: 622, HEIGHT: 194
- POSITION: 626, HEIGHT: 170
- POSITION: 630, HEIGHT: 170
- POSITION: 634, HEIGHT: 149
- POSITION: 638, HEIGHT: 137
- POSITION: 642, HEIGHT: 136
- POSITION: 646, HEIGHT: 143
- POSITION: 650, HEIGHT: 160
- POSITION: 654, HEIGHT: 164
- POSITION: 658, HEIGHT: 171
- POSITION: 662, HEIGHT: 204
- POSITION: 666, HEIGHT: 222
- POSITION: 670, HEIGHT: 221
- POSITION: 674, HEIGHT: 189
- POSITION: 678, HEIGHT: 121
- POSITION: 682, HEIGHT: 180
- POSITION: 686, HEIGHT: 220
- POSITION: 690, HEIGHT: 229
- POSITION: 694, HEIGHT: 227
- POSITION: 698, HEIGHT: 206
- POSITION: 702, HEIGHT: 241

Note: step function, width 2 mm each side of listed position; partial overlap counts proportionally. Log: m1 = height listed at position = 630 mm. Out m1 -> 170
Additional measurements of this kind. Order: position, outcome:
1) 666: 222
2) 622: 194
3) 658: 171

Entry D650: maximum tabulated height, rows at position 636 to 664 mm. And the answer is 204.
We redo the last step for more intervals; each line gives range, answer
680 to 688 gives 220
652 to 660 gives 171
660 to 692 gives 229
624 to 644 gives 170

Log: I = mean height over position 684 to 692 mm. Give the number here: 224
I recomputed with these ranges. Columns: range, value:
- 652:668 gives 190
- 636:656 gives 148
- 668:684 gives 178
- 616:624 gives 196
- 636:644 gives 136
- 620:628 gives 182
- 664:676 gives 211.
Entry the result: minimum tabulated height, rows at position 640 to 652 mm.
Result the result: 136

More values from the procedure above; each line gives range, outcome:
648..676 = 160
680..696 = 180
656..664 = 171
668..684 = 121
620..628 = 170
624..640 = 137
